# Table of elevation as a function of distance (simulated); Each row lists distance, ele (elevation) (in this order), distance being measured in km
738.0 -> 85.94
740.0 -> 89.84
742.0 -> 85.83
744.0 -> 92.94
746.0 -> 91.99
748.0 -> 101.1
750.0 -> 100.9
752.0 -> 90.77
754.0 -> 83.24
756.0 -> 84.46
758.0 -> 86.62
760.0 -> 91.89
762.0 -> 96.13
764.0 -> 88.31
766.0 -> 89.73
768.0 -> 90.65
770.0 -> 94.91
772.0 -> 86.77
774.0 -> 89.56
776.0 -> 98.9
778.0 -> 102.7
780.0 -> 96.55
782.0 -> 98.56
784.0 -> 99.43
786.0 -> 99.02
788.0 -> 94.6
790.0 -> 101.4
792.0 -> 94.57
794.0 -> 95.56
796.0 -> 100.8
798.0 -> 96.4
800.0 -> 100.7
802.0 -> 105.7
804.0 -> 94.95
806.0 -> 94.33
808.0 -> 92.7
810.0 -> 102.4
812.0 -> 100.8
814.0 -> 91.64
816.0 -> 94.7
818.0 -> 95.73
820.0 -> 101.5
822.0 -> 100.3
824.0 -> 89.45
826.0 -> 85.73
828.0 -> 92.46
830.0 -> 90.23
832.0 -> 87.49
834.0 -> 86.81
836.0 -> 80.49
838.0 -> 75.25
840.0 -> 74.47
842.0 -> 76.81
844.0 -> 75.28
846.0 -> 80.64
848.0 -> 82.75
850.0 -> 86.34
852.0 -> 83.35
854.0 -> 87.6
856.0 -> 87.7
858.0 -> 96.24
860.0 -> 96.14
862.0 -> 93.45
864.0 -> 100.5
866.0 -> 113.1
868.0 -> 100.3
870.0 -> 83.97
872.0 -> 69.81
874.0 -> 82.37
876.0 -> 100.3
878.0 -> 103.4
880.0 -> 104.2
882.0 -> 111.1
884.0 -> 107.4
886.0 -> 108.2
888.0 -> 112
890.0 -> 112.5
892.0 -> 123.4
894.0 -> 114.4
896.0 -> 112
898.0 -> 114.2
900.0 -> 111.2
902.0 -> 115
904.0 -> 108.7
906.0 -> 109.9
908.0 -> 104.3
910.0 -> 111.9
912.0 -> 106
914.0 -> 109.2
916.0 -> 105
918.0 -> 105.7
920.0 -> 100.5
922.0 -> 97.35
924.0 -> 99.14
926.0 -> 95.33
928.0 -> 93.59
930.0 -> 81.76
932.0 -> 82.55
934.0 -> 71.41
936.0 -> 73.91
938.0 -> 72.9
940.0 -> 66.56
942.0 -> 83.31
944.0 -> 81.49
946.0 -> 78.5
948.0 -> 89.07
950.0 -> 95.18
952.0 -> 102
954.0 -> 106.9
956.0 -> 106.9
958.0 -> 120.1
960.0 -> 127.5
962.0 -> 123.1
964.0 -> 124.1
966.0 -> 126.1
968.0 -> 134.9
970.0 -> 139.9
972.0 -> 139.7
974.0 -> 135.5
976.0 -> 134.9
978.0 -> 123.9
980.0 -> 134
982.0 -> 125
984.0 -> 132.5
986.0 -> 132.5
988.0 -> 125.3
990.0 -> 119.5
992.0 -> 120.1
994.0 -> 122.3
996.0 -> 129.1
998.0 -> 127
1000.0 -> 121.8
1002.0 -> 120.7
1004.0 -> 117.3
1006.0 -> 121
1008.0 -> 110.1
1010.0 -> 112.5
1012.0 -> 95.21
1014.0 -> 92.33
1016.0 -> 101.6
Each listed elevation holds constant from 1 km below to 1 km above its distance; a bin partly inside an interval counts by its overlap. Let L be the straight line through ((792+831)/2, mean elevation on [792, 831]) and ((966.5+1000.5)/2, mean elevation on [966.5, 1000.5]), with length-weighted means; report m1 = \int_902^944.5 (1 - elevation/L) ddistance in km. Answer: 8.44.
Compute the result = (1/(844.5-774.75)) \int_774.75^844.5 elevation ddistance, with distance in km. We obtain 93.5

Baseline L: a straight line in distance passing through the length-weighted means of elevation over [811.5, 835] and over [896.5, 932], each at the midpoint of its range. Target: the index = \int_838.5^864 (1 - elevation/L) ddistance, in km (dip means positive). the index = 2.85 km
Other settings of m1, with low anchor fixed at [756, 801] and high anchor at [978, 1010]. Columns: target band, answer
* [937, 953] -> 4.6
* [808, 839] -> 2.8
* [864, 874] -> 1.4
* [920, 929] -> 1.4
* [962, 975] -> -1.3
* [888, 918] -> 0.1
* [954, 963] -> 0.1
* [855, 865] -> 1.0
